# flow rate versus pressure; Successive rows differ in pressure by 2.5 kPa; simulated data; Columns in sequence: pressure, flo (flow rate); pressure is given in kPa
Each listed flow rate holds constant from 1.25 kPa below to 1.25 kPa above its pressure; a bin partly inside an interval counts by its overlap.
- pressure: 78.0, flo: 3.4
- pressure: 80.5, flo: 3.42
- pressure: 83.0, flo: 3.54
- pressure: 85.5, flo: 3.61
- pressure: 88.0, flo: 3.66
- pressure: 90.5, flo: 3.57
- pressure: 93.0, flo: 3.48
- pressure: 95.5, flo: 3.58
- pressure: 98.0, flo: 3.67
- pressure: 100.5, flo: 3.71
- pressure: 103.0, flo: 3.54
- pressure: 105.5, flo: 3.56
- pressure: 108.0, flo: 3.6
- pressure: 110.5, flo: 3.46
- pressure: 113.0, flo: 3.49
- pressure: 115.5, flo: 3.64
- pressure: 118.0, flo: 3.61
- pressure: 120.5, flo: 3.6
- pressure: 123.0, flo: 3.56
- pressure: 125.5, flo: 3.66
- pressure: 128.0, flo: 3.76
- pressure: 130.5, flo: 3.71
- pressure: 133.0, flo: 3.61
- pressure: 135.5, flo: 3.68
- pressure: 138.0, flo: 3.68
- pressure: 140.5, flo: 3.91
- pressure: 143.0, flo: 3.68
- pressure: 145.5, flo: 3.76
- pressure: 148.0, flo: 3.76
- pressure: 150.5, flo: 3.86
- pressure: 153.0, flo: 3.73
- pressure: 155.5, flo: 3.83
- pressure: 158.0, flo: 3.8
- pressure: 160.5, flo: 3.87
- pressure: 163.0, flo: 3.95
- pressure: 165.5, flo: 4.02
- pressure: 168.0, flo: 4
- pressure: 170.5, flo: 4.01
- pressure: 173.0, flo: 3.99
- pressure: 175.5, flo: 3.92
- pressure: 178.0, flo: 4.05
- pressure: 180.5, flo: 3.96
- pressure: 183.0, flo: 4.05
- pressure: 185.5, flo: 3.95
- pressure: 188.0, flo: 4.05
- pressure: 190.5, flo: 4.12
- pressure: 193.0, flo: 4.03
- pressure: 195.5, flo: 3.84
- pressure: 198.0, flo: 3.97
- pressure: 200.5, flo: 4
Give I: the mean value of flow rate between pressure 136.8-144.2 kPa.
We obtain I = 3.76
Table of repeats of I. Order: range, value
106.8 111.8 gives 3.53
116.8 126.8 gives 3.61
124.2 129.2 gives 3.71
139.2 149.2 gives 3.78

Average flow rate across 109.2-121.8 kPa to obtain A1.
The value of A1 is 3.56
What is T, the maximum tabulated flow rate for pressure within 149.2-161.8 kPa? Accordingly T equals 3.87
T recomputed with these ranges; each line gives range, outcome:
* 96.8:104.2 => 3.71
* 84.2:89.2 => 3.66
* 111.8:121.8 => 3.64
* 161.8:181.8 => 4.05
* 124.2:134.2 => 3.76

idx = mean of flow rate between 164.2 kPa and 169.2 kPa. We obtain 4.01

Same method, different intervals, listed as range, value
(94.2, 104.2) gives 3.62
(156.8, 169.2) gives 3.93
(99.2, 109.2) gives 3.6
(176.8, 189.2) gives 4.01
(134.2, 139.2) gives 3.68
